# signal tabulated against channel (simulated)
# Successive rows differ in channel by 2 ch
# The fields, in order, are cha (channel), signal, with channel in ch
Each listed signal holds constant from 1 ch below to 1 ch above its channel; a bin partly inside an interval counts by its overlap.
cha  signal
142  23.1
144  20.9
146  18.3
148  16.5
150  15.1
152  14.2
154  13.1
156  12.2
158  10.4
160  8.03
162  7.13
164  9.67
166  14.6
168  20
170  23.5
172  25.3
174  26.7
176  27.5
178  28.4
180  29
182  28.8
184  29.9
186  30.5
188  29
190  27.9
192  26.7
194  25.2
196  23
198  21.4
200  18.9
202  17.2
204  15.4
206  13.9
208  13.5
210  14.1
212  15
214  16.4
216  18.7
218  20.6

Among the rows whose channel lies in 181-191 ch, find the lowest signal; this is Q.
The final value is 27.9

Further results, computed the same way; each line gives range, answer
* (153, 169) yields 7.13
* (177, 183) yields 28.4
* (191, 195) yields 25.2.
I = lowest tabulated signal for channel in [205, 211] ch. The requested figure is 13.5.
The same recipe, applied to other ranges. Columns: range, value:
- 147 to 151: 15.1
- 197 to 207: 13.9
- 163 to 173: 9.67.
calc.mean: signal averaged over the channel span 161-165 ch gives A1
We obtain 8.4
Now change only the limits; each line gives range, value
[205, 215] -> 14.6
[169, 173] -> 24.4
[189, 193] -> 27.3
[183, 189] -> 29.8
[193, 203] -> 21.1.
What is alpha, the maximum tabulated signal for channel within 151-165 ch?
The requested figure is 14.2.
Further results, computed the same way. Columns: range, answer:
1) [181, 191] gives 30.5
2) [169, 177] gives 27.5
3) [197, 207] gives 21.4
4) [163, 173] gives 25.3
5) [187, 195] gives 29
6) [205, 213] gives 15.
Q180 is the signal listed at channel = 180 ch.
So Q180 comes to 29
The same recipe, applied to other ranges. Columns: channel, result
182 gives 28.8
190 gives 27.9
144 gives 20.9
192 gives 26.7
